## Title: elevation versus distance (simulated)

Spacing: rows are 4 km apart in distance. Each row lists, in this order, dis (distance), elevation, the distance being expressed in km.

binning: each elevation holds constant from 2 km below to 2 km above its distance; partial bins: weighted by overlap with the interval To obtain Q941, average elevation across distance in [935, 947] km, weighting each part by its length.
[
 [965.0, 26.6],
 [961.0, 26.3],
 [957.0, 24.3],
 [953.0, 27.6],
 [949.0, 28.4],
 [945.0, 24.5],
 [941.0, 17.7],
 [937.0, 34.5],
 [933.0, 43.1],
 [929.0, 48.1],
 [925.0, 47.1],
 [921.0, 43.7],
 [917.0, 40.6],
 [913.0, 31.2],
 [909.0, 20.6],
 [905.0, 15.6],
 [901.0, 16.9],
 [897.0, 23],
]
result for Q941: 25.6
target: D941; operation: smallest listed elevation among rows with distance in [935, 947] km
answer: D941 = 17.7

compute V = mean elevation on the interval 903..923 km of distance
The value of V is 30.3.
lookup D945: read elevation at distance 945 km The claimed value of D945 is 24.5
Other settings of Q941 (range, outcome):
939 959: 24.5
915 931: 44.9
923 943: 38.1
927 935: 45.6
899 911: 17.7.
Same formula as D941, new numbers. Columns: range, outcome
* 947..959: 24.3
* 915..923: 40.6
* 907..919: 20.6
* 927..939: 34.5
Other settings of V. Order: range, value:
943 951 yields 26.4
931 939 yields 38.8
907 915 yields 25.9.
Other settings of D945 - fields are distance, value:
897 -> 23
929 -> 48.1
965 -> 26.6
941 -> 17.7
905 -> 15.6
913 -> 31.2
